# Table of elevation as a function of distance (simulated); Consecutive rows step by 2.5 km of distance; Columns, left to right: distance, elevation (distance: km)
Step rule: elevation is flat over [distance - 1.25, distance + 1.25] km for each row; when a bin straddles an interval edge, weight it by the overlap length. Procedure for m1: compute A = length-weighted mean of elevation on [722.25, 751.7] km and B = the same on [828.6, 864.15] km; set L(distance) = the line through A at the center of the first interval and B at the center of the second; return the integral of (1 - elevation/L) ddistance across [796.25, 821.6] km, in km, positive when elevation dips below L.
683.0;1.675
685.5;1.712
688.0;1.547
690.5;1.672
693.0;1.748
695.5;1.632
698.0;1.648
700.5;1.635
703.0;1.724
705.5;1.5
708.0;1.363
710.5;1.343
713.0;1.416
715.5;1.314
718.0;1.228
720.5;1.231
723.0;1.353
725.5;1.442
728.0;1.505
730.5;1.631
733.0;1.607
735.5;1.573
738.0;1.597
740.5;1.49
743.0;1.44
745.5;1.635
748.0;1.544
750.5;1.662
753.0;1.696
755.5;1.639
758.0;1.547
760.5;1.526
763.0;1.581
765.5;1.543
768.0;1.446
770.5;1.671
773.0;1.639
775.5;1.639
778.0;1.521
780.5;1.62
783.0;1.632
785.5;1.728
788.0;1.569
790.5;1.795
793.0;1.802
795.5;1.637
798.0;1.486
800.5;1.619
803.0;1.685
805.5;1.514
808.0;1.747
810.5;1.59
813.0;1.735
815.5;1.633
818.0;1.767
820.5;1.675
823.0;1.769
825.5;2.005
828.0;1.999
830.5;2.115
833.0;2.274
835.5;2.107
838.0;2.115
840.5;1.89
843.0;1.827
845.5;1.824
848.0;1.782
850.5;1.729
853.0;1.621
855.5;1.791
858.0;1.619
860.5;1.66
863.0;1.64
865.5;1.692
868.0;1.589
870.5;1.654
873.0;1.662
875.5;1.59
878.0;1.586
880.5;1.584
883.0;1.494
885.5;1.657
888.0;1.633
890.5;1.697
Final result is 1.5 km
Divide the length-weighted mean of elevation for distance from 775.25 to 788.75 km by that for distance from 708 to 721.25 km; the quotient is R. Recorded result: 1.2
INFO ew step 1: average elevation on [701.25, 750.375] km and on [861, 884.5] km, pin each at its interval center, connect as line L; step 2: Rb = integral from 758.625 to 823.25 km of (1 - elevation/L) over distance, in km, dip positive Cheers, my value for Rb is -4.10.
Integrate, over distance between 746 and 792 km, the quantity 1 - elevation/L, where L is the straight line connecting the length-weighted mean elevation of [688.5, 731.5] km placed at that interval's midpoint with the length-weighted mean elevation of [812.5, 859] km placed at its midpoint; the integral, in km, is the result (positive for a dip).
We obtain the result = 1.5 km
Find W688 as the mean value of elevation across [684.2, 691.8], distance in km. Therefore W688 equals 1.64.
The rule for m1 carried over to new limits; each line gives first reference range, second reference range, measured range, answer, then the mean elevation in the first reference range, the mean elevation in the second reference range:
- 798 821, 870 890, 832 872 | -4.2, 1.65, 1.61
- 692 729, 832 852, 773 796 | 1.0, 1.47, 1.94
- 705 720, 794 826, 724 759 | -3.1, 1.35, 1.68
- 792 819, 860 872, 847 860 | -0.4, 1.65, 1.65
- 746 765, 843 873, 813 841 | -4.5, 1.6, 1.7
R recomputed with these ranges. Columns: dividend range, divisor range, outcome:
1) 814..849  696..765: 1.26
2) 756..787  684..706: 0.96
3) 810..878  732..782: 1.13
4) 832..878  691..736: 1.19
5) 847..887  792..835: 0.93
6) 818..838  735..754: 1.26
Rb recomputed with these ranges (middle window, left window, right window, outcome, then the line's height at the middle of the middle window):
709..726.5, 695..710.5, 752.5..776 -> 2.6 km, 1.57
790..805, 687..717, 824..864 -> 0.9 km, 1.77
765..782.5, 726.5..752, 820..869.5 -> 0.7 km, 1.66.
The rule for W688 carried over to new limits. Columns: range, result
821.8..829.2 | 1.92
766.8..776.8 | 1.6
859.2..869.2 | 1.65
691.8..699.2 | 1.68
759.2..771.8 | 1.55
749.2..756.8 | 1.66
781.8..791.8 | 1.68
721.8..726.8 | 1.4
